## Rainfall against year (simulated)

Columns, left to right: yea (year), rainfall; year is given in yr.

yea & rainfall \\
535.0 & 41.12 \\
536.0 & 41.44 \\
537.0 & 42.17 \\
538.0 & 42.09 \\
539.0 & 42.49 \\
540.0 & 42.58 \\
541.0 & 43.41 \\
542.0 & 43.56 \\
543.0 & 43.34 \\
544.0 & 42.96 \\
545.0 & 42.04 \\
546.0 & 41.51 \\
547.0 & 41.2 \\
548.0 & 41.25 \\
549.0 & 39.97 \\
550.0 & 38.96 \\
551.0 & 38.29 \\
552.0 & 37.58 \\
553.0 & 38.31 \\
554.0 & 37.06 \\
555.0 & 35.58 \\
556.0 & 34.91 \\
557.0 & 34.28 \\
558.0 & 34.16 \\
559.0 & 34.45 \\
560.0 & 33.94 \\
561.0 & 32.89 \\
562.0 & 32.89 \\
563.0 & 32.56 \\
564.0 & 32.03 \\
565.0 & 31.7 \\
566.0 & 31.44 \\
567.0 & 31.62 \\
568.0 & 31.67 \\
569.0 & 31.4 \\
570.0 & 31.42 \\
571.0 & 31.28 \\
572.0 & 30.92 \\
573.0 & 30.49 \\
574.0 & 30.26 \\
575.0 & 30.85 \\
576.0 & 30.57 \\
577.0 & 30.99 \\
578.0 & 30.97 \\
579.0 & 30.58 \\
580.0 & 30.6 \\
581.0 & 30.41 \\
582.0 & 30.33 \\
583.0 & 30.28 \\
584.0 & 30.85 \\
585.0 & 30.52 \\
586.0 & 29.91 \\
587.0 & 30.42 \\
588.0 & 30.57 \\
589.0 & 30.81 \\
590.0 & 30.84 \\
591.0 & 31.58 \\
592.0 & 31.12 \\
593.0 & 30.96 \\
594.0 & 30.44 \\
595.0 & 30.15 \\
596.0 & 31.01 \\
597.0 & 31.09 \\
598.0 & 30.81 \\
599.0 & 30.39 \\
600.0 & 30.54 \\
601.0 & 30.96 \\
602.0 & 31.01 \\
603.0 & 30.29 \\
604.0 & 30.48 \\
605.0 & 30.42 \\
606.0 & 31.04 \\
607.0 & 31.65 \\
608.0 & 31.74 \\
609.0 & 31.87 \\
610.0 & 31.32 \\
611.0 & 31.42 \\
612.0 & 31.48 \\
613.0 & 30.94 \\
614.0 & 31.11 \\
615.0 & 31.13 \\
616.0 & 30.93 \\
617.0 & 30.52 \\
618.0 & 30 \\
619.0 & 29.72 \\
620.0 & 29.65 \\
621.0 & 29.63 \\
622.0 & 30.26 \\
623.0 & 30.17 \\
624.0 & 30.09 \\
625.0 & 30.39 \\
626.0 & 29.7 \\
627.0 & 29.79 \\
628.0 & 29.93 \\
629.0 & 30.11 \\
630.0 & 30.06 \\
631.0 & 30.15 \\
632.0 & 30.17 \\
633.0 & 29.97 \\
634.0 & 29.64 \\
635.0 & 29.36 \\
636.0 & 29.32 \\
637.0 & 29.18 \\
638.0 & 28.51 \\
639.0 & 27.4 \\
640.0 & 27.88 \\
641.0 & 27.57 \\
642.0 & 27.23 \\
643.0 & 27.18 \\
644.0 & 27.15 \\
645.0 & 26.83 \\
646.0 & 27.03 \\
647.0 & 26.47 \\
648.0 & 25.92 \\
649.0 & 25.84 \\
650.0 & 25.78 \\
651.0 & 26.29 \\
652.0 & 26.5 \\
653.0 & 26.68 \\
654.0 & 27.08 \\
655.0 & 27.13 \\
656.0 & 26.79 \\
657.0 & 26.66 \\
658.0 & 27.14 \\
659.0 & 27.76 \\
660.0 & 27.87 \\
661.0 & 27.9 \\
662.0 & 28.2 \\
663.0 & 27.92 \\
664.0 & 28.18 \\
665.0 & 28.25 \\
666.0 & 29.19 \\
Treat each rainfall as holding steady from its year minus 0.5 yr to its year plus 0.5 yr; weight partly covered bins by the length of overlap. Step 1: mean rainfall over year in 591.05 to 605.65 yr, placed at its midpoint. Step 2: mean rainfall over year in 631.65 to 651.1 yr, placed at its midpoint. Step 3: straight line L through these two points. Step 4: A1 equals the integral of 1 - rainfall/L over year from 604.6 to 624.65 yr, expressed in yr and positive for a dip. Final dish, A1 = -0.8 yr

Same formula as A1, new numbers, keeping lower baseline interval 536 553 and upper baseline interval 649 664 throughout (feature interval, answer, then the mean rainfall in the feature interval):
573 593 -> 3.2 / 30.7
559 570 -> 1.9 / 32.3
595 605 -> 1.1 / 30.7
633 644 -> 0.4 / 28.3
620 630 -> 0.4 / 30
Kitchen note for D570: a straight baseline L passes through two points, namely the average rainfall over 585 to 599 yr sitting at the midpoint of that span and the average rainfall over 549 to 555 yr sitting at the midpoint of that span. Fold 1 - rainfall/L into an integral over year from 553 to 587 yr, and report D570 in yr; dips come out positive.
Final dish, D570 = 2.7 yr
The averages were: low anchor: 38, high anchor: 30.7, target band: 32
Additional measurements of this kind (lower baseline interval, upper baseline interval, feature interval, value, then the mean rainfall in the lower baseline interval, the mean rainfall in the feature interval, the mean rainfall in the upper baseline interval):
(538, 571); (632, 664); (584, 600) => 1.2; 36.9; 30.7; 27.5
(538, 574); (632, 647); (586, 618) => 0.9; 36.4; 30.9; 28.2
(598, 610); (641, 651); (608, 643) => -1.4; 31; 29.9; 26.6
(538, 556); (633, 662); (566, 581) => 2.5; 40.5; 31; 27.4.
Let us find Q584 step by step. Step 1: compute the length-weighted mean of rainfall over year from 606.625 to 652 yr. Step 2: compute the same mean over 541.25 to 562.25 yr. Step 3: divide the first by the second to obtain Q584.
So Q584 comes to 0.8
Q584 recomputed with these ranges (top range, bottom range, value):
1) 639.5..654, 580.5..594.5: 0.87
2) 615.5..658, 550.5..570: 0.84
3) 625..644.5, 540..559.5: 0.74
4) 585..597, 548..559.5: 0.83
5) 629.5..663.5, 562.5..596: 0.90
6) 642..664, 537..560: 0.68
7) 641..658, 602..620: 0.86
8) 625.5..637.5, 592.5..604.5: 0.97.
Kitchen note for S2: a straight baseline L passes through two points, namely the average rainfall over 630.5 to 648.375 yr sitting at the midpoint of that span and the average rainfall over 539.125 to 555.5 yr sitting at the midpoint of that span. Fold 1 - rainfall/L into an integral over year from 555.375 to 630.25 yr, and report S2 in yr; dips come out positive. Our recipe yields 6.9 yr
